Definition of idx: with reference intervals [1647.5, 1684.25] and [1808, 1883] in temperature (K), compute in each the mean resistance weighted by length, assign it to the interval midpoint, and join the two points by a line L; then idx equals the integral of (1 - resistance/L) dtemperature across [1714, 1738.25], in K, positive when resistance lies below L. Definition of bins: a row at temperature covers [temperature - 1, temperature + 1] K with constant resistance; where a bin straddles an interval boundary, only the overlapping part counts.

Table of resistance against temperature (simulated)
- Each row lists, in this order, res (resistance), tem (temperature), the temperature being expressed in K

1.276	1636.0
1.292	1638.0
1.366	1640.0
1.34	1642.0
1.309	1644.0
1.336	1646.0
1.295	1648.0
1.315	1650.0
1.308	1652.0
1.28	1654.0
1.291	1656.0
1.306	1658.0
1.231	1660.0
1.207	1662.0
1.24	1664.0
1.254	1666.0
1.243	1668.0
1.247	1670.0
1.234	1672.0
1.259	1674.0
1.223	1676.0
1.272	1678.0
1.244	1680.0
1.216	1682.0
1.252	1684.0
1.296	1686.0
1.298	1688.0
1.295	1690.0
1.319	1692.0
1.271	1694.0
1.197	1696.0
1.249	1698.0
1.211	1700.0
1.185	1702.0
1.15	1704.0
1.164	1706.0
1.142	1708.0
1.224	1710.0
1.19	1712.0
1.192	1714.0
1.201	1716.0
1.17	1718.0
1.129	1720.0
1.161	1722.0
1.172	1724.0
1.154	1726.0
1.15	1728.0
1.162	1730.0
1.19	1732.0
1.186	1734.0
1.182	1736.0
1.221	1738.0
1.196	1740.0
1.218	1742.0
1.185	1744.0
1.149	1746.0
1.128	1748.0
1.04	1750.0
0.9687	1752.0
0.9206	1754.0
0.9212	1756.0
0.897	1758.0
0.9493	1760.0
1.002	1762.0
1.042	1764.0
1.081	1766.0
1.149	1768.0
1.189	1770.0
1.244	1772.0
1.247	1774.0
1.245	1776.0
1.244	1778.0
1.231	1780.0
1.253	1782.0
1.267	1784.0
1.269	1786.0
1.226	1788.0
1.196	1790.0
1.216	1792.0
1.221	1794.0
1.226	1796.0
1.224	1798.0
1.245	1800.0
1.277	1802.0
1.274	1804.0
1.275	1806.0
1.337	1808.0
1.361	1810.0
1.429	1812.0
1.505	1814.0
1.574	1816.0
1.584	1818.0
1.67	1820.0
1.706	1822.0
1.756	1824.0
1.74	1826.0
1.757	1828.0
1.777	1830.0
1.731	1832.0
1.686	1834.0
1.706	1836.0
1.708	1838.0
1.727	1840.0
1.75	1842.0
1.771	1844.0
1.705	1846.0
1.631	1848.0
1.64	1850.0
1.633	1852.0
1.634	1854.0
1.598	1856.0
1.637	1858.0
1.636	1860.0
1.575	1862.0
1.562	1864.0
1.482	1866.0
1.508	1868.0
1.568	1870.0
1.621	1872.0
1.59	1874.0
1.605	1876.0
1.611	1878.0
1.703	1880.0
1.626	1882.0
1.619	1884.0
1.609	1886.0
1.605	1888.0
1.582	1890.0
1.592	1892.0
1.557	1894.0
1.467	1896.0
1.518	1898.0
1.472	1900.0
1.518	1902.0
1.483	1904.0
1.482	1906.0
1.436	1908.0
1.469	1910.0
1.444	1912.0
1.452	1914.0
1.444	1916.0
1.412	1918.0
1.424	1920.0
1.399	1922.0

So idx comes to 3.7 K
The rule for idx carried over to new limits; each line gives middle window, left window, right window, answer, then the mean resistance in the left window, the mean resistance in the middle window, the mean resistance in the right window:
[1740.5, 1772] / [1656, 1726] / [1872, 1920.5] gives 6.15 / 1.22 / 1.06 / 1.53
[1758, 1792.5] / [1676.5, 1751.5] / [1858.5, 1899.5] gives 4.39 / 1.2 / 1.17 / 1.58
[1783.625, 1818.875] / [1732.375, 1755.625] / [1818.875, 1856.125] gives 3.89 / 1.12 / 1.32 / 1.7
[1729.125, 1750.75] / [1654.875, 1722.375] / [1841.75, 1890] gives 2.76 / 1.23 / 1.17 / 1.62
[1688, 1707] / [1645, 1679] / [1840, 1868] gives 1.48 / 1.27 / 1.23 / 1.63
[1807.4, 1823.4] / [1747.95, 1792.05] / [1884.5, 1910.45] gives -3.31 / 1.13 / 1.53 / 1.53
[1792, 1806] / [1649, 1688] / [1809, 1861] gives 2.90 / 1.26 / 1.24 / 1.66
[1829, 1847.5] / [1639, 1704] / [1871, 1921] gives -3.30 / 1.27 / 1.73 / 1.53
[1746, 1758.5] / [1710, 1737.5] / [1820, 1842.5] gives 3.06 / 1.18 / 0.996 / 1.73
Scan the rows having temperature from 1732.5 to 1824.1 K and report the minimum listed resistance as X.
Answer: 0.897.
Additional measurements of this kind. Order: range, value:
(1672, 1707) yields 1.15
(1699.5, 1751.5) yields 1.04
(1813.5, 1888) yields 1.482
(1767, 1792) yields 1.149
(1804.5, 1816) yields 1.275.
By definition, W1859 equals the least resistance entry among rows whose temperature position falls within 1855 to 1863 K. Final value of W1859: 1.575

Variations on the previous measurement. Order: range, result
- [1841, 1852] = 1.631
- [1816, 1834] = 1.574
